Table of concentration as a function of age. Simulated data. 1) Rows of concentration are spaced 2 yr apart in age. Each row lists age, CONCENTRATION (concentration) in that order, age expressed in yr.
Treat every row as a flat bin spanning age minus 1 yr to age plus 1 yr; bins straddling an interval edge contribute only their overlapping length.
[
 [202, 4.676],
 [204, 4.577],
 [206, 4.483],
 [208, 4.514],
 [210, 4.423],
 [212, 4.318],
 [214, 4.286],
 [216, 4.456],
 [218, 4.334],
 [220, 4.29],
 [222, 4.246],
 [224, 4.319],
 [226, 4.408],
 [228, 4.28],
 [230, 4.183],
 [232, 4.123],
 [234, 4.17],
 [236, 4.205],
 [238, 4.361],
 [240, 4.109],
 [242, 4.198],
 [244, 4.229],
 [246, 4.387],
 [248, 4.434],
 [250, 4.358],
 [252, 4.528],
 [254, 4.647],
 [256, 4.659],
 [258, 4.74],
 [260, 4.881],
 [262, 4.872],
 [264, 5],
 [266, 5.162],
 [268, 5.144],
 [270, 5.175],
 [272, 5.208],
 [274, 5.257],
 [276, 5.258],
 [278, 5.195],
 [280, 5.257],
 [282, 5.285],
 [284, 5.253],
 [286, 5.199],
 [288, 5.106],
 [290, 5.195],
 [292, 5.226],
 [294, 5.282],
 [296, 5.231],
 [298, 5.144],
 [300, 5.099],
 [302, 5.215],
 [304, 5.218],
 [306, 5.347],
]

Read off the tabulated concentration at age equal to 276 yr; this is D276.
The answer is 5.258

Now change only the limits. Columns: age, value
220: 4.29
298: 5.144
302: 5.215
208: 4.514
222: 4.246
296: 5.231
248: 4.434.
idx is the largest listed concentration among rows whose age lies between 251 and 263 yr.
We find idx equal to 4.881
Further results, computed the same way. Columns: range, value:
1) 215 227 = 4.456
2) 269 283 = 5.285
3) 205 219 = 4.514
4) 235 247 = 4.387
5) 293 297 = 5.282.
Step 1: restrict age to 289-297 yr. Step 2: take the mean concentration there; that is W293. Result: 5.23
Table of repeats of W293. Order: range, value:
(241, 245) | 4.21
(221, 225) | 4.28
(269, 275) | 5.21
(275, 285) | 5.25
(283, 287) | 5.23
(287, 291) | 5.15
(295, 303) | 5.17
